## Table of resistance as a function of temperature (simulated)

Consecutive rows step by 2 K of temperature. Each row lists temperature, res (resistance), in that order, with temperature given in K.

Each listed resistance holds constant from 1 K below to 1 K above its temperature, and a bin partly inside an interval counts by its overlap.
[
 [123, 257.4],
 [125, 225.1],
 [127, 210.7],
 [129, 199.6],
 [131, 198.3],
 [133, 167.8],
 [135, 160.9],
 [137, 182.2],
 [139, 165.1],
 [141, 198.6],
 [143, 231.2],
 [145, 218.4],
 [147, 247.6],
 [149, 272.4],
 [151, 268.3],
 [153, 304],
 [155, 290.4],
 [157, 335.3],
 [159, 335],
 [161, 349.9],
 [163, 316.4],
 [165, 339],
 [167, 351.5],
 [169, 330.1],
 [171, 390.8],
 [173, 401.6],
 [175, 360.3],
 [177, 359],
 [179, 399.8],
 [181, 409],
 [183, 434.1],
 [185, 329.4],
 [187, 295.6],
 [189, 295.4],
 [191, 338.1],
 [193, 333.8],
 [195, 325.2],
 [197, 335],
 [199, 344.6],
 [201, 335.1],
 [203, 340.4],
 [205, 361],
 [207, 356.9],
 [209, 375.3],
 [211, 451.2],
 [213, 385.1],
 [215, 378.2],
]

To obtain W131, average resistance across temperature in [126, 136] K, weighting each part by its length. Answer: 187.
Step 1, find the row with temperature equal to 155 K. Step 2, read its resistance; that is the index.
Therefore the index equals 290.4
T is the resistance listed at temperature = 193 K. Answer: 333.8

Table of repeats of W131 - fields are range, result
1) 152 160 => 316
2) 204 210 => 364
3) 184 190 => 307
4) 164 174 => 363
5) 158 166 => 335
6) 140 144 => 215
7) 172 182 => 386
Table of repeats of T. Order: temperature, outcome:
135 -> 160.9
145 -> 218.4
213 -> 385.1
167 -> 351.5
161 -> 349.9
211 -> 451.2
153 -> 304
